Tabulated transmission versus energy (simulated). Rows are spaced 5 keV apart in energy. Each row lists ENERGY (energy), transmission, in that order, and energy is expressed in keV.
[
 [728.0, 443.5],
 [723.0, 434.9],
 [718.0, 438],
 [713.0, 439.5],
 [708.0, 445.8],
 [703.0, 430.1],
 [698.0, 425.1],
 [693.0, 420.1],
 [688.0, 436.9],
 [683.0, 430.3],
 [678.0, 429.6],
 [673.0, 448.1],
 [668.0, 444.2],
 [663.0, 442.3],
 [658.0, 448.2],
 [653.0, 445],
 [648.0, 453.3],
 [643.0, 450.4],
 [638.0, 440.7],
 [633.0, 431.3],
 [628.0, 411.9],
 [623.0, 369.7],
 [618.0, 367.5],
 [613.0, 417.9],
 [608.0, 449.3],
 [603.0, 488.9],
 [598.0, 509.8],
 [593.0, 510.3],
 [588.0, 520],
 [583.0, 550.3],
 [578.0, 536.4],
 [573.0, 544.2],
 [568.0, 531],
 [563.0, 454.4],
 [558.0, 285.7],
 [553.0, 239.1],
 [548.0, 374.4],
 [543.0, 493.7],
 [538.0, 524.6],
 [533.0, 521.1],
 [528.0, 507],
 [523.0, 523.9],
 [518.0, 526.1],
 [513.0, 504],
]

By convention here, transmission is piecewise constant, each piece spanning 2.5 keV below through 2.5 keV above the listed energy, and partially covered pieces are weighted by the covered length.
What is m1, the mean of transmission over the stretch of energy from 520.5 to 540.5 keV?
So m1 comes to 519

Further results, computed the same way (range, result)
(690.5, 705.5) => 425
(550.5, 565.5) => 326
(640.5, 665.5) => 448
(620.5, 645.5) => 421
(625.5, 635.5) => 422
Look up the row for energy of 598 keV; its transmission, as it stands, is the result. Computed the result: 509.8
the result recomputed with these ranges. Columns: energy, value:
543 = 493.7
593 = 510.3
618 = 367.5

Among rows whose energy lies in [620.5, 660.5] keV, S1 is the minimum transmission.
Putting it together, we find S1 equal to 369.7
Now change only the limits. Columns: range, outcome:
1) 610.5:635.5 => 367.5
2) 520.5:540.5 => 507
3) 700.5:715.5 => 430.1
